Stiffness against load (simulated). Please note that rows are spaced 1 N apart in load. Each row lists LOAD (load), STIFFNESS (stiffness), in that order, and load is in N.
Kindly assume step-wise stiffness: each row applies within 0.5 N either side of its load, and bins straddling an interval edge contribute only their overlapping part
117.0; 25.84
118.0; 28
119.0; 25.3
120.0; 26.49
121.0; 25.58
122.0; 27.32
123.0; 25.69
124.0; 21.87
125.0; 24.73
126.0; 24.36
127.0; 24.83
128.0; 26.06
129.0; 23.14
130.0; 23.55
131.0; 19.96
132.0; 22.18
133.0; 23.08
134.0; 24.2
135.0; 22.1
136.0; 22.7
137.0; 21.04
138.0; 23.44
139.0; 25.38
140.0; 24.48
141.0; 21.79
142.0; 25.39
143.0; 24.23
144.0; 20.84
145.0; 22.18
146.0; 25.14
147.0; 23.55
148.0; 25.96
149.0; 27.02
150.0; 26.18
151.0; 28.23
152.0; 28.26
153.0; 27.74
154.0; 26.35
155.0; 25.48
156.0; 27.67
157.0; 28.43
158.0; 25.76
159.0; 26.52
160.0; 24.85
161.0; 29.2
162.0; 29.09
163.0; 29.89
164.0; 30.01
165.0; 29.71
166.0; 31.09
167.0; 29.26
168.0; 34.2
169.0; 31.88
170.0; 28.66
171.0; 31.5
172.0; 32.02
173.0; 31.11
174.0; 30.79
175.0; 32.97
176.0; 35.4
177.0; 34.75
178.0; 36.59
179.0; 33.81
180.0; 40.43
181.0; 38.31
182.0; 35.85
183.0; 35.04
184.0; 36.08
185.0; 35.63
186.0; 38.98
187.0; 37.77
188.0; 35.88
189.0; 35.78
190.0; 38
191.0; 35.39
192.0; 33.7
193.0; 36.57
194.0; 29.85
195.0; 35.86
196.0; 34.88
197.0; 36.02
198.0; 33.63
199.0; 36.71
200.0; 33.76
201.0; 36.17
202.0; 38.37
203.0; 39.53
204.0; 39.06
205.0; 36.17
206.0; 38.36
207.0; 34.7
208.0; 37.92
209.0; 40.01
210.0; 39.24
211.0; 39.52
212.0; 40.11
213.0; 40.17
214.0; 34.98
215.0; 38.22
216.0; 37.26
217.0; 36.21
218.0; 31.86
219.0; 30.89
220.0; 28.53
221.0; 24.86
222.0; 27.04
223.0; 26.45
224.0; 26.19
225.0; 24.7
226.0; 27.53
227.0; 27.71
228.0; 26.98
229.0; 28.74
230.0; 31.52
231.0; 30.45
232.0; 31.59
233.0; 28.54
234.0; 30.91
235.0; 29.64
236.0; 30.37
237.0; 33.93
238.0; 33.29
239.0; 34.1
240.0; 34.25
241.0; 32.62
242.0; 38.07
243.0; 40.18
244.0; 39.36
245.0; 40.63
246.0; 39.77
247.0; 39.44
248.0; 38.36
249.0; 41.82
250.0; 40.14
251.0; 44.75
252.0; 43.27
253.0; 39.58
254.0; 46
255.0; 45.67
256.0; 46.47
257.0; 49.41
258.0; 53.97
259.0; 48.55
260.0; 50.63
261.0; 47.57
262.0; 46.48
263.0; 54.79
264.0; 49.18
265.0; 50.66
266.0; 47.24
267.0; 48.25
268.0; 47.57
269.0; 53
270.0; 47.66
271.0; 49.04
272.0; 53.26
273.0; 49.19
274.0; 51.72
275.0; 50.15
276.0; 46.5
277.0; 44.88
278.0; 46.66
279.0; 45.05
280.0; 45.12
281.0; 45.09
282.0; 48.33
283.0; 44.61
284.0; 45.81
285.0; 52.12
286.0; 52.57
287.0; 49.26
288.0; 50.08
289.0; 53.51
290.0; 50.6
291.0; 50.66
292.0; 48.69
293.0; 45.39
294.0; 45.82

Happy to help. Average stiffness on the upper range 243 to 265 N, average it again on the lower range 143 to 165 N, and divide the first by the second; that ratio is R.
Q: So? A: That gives 1.7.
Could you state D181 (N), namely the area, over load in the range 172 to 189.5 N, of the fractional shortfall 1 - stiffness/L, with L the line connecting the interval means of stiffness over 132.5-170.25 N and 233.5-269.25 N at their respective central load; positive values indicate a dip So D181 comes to -2.49 N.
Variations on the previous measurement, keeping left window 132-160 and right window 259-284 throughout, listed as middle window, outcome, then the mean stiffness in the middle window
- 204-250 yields 6.8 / 34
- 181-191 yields -1.3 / 36.6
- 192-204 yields -0.3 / 35.6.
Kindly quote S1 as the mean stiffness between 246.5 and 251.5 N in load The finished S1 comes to 40.9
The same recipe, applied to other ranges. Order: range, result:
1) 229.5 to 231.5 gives 31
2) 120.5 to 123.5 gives 26.2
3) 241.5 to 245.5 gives 39.6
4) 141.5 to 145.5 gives 23.2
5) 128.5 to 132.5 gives 22.2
